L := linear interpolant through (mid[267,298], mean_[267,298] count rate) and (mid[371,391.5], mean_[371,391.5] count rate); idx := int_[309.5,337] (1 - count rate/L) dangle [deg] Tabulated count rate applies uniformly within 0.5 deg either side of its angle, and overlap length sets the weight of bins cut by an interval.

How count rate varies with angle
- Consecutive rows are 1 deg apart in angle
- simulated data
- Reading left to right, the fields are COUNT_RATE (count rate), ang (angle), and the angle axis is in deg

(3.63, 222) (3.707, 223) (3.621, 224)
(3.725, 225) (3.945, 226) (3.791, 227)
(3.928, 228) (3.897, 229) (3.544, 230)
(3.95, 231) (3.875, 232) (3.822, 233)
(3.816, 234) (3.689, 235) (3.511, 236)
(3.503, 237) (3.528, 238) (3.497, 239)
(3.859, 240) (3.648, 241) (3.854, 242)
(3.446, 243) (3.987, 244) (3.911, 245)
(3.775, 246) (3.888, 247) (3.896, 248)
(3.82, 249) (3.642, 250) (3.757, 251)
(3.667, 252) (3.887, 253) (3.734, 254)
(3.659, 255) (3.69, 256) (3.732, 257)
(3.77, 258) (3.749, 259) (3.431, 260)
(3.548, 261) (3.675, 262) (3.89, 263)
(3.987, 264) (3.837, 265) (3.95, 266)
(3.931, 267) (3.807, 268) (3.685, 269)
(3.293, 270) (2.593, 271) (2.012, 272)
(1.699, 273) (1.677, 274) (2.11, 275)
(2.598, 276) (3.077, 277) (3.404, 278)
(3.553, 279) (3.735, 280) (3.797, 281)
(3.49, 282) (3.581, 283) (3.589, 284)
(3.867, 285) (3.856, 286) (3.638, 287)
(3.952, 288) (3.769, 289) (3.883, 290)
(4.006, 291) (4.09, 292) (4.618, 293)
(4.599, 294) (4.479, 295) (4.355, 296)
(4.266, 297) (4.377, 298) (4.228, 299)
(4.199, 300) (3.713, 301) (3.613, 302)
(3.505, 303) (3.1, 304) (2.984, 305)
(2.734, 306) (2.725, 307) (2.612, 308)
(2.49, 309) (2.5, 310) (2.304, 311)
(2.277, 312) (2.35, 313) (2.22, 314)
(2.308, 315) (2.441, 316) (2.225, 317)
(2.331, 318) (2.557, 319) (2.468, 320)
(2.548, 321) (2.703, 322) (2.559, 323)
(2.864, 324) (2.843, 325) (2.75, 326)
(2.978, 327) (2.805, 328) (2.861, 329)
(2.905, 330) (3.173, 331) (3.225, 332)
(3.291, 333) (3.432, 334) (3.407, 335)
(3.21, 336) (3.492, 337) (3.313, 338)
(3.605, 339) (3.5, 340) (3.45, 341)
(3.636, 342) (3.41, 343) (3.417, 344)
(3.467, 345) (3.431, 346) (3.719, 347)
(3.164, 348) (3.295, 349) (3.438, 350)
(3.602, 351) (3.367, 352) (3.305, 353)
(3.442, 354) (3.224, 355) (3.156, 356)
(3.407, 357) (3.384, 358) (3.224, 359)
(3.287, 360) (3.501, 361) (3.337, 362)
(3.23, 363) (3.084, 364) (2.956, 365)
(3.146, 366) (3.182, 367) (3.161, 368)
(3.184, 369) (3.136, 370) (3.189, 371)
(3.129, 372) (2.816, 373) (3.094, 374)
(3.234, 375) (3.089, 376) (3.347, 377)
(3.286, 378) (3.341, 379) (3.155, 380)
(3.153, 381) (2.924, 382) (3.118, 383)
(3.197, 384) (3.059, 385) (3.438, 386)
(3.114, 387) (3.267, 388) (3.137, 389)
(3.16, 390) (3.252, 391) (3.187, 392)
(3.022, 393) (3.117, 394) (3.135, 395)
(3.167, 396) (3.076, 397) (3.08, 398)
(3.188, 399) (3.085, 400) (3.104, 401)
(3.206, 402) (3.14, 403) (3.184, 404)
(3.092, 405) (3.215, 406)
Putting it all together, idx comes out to 5.2 deg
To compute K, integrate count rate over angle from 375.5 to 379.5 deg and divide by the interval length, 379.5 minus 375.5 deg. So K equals 3.27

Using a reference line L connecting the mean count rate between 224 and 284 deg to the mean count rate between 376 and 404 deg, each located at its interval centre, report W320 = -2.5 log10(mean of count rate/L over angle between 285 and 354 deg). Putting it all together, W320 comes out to 0.03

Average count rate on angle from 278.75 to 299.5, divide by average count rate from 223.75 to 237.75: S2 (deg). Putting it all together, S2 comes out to 1.1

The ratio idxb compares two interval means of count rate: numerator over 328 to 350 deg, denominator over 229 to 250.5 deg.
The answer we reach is 0.9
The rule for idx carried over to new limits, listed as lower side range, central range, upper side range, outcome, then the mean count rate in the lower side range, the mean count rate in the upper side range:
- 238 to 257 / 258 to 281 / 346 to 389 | 2.5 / 3.75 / 3.24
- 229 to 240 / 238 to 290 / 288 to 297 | 5.5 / 3.69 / 4.21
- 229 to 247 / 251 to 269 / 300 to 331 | -1.6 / 3.73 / 2.74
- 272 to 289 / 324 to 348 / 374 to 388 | -0.5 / 3.21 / 3.19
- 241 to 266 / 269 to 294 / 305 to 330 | -1.2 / 3.76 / 2.58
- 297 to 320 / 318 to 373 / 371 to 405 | -2.8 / 2.92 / 3.15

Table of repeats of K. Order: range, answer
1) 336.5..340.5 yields 3.48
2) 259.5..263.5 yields 3.64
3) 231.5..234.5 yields 3.84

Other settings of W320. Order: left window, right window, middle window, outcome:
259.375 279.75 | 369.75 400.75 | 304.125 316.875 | 0.259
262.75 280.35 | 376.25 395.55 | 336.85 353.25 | -0.093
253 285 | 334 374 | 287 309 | -0.124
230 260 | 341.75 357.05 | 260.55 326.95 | 0.107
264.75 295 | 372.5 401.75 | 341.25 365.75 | -0.033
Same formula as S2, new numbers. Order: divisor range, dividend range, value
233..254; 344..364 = 0.90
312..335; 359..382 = 1.17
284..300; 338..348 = 0.85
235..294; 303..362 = 0.85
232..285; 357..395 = 0.90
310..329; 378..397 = 1.25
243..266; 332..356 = 0.90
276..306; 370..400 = 0.83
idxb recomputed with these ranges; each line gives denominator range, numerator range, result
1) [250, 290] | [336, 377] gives 0.95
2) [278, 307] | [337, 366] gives 0.88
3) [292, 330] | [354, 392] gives 1.04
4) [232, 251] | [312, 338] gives 0.75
